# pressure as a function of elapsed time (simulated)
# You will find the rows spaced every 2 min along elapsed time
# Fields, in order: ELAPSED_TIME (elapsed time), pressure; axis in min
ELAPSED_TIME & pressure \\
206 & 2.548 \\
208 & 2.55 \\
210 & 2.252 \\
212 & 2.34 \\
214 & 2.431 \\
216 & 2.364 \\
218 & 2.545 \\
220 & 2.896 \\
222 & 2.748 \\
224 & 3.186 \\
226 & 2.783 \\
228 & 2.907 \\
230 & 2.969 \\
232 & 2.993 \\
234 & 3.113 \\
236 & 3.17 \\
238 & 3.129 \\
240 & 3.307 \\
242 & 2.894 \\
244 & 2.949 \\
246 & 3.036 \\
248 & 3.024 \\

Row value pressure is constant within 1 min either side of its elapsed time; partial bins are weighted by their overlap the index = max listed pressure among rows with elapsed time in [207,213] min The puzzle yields 2.55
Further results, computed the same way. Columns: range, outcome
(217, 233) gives 3.186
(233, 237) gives 3.17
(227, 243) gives 3.307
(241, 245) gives 2.949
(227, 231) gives 2.969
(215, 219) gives 2.545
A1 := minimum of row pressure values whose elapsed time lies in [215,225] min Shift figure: 2.364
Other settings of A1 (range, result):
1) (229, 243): 2.894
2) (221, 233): 2.748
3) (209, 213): 2.252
